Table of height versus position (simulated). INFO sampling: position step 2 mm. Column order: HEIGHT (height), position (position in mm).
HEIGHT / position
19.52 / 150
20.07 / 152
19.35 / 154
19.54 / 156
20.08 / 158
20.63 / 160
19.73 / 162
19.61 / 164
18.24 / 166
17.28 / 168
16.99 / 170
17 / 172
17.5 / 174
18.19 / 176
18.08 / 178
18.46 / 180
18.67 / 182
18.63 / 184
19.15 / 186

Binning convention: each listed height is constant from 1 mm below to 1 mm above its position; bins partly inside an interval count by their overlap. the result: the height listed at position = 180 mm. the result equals 18.46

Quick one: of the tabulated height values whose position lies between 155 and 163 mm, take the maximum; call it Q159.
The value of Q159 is 20.63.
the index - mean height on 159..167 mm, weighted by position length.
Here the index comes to 19.6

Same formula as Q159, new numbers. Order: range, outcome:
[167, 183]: 18.67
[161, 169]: 19.73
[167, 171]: 17.28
